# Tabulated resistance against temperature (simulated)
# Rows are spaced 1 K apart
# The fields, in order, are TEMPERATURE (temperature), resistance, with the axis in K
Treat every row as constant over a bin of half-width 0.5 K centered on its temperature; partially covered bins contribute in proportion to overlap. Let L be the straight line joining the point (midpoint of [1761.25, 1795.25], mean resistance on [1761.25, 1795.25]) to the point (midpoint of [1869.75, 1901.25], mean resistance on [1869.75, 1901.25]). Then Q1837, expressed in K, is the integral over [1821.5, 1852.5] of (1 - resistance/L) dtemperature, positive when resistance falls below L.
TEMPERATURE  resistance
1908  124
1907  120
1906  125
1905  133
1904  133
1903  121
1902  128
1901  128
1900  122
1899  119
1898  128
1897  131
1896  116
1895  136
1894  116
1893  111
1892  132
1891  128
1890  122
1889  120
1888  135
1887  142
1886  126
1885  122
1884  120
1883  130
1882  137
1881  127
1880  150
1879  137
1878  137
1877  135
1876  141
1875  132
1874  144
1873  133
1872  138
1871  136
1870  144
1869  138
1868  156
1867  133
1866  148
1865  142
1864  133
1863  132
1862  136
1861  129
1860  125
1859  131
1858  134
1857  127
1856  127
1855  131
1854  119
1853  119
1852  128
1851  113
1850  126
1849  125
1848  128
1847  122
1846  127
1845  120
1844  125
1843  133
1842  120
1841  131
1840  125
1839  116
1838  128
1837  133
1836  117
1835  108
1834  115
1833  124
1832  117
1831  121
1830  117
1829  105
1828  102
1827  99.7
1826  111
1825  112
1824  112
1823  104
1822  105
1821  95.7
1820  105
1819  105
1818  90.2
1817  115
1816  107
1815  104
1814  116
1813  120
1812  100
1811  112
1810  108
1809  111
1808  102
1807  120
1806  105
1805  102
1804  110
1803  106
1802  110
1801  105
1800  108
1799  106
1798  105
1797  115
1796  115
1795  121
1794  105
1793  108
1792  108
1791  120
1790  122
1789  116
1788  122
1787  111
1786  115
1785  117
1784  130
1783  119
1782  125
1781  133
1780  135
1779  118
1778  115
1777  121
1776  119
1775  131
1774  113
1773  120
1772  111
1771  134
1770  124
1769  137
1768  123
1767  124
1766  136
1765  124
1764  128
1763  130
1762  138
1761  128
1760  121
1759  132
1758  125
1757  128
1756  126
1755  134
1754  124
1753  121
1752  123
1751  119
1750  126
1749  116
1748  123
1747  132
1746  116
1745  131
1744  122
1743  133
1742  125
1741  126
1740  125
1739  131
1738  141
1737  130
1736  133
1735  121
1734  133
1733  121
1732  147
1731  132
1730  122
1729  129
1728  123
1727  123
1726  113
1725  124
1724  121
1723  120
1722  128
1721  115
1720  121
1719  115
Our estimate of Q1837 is 2.0 K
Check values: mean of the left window 122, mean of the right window 130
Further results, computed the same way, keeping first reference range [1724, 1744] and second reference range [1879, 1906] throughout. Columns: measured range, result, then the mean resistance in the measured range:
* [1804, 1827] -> 3.7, 107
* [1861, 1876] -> -1.3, 139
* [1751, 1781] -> 0.5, 126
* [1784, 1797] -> 1.2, 116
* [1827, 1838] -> 1.0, 116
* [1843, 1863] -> 0.2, 126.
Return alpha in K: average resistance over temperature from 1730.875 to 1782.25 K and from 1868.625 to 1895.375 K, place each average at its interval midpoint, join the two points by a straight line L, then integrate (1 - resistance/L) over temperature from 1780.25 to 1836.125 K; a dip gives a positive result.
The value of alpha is 7.5 K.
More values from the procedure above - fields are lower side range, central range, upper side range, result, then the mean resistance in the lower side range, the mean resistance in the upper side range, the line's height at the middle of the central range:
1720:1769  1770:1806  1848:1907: 3.22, 126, 130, 128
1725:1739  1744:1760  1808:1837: -0.10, 128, 110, 124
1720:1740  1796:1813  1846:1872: 2.75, 126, 131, 129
